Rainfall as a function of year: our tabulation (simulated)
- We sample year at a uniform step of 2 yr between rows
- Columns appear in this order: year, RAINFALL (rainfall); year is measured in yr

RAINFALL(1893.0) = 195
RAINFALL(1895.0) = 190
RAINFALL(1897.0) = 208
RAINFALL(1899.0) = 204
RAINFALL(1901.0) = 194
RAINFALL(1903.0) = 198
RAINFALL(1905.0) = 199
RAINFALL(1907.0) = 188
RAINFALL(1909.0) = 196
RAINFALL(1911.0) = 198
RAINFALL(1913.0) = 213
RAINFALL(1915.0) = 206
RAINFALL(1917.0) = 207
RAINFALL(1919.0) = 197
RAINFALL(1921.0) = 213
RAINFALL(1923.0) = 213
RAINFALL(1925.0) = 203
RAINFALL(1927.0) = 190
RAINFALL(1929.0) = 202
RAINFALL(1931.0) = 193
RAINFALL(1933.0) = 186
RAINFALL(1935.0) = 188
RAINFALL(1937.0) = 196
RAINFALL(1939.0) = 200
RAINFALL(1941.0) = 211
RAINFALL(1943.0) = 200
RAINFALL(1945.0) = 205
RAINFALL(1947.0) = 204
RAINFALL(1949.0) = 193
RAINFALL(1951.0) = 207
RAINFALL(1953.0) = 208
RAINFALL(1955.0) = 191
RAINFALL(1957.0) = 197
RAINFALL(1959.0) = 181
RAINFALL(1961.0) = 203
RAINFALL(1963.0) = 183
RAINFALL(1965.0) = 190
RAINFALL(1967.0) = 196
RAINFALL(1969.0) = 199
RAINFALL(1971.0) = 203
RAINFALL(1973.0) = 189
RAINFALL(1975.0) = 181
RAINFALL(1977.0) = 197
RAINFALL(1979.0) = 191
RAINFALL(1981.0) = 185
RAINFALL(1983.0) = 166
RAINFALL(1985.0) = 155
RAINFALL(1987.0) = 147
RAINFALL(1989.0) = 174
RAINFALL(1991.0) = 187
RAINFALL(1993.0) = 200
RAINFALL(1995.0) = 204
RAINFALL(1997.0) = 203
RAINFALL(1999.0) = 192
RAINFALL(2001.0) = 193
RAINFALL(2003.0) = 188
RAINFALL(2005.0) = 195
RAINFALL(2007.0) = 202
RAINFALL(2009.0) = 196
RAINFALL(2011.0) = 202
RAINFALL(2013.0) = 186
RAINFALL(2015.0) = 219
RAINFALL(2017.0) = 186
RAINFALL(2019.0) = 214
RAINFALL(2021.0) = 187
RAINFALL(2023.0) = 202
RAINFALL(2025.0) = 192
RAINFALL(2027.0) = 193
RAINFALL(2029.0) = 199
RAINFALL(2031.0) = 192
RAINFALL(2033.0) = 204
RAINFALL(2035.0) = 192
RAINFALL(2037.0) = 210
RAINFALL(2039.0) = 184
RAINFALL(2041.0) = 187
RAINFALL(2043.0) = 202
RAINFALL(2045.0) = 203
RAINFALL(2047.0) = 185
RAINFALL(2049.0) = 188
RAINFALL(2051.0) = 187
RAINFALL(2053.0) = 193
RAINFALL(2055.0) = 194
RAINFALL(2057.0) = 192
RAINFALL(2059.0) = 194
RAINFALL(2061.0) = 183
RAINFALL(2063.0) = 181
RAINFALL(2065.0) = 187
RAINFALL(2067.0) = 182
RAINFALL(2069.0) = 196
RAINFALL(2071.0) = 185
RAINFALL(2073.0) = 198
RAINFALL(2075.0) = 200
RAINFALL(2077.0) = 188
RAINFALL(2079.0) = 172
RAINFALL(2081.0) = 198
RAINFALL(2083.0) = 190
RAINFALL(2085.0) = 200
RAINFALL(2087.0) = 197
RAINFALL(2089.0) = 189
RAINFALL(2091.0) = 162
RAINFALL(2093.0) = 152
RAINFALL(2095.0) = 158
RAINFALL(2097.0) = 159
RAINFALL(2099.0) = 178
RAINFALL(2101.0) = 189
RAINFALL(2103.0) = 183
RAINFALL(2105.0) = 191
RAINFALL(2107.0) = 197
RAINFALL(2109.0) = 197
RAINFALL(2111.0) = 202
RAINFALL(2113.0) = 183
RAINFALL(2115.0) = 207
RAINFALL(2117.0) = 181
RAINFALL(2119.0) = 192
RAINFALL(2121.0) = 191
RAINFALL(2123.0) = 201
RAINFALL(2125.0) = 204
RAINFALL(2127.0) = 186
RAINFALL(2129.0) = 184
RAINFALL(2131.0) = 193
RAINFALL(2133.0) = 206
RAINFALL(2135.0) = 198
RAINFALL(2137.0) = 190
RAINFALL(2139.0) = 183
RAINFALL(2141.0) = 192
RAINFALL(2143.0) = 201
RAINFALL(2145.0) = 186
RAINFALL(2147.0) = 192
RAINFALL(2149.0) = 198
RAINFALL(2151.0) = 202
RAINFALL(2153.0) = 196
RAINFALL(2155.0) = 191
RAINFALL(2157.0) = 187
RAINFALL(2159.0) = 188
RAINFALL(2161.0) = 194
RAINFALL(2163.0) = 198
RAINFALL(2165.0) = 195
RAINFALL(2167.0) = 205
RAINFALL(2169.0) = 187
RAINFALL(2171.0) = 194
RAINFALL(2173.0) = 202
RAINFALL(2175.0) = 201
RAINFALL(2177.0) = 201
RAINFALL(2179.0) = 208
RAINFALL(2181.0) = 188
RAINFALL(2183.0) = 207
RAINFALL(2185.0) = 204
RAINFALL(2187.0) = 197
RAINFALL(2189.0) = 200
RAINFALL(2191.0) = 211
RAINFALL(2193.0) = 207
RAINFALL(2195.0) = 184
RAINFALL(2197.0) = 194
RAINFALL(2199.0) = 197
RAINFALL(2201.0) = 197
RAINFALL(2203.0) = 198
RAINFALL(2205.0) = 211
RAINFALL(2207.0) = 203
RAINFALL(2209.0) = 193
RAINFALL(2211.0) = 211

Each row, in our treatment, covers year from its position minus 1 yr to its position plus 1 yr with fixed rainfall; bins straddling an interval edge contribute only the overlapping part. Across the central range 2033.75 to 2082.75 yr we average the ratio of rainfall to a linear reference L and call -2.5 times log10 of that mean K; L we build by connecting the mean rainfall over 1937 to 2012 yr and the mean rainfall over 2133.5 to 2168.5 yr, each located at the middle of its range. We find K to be 0.01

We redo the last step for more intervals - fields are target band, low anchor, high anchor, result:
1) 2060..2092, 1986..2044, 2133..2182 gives 0.037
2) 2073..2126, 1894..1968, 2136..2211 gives 0.058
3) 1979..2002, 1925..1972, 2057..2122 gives 0.064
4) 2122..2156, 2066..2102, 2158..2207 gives -0.014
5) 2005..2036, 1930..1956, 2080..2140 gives -0.022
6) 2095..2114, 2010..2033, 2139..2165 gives 0.057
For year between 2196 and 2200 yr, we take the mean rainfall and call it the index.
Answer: 196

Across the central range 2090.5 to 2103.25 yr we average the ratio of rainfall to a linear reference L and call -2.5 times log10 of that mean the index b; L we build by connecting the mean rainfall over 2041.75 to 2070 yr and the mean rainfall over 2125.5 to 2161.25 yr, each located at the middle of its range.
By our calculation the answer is 0.14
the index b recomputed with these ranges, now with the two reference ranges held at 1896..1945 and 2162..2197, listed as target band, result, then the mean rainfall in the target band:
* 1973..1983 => 0.08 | 186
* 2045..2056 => 0.05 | 191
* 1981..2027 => 0.05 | 190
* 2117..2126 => 0.02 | 195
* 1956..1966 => 0.05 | 191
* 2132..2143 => 0.03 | 194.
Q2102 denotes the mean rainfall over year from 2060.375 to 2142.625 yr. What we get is 188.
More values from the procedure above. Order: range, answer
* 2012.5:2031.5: 197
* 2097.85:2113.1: 190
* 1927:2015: 193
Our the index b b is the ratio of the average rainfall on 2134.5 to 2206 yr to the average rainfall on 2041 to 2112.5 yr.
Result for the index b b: 1.1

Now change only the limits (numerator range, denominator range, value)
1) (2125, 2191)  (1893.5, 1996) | 1.01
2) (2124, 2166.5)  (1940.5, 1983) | 0.99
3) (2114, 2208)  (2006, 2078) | 1.01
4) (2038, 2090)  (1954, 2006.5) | 1.01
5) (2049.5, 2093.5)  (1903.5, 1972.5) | 0.94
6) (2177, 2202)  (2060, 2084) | 1.06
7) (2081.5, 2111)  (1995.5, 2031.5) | 0.93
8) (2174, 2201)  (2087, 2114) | 1.11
